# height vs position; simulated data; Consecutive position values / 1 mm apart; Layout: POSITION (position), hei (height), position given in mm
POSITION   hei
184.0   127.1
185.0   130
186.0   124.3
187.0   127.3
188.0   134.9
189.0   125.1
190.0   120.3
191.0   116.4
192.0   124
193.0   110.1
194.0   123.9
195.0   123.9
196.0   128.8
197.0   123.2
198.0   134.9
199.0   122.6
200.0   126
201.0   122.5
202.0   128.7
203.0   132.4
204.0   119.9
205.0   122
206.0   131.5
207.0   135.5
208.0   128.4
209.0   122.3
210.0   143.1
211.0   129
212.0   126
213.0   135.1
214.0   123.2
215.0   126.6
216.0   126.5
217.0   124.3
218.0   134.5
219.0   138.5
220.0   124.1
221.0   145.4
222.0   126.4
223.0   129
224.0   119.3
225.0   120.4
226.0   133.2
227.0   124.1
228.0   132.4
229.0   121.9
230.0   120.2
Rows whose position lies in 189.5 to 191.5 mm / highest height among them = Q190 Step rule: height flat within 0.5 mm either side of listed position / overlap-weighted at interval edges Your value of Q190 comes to 120.3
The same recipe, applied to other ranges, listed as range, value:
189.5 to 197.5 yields 128.8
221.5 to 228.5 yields 133.2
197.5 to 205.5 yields 134.9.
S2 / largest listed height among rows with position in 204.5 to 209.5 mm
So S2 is 135.5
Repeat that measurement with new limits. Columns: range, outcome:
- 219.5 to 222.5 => 145.4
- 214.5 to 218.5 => 134.5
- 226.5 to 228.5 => 132.4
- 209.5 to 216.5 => 143.1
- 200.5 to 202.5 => 128.7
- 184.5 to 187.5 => 130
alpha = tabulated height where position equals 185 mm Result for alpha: 130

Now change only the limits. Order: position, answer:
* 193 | 110.1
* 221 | 145.4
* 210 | 143.1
